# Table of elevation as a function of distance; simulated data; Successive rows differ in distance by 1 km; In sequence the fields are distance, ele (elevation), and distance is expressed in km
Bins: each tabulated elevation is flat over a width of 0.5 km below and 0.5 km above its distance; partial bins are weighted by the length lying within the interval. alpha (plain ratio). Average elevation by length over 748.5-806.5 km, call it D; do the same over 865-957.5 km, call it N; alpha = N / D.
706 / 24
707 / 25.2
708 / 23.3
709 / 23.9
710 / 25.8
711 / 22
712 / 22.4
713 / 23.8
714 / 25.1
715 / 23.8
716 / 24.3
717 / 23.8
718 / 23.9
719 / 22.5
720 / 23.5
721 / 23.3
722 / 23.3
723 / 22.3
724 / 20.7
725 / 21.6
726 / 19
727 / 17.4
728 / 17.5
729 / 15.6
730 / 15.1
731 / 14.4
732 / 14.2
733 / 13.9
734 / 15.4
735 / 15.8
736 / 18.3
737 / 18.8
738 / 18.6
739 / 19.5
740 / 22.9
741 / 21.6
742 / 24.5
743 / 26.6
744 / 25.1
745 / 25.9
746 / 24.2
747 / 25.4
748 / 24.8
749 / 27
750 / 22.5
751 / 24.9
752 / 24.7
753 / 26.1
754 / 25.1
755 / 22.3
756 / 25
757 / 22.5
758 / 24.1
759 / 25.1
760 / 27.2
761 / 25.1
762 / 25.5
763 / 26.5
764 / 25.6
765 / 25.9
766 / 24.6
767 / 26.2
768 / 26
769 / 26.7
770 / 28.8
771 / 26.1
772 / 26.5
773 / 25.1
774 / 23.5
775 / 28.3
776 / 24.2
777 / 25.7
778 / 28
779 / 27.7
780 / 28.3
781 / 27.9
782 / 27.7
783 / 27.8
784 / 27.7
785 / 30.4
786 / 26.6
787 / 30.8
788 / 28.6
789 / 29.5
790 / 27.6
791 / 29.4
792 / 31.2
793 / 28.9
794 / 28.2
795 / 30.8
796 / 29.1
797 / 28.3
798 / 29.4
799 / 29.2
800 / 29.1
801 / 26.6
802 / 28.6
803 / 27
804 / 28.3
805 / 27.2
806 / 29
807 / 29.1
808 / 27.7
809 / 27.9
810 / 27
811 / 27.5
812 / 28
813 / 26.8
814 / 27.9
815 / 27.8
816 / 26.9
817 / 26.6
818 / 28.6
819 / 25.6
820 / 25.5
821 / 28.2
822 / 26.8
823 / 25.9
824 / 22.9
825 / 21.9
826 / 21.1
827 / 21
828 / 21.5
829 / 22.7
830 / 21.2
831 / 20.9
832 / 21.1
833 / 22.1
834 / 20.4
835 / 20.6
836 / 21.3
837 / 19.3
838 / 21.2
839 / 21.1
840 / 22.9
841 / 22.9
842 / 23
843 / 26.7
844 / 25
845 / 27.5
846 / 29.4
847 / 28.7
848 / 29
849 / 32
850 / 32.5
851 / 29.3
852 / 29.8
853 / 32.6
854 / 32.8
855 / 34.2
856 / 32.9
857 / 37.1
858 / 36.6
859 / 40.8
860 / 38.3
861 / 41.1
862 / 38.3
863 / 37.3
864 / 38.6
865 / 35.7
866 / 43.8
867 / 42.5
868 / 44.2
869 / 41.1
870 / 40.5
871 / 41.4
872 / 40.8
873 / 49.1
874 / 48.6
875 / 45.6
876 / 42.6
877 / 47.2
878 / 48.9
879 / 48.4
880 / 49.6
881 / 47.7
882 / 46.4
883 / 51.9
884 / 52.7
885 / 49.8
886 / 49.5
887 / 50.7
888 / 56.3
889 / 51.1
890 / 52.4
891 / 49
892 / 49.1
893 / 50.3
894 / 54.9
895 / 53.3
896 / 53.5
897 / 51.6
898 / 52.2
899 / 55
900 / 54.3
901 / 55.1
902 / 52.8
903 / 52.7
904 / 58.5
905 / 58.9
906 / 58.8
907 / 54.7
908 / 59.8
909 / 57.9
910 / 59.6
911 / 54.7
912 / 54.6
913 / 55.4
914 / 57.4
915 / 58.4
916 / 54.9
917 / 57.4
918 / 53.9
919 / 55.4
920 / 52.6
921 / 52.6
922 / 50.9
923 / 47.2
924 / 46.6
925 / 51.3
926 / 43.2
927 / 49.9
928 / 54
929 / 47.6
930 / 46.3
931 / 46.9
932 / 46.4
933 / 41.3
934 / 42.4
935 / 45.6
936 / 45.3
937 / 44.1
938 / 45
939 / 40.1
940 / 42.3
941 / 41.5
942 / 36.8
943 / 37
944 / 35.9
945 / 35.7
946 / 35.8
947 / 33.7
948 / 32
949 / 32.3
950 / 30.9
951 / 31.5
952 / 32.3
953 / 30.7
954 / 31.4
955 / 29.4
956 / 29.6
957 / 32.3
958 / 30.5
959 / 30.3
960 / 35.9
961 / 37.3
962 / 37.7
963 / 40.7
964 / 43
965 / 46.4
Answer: 1.74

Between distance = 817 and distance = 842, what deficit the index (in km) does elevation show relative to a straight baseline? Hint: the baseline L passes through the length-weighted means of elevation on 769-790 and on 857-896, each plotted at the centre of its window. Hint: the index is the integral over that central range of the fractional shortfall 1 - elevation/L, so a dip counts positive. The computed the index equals 9.48 km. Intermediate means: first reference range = 27.4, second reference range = 45.9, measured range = 22.9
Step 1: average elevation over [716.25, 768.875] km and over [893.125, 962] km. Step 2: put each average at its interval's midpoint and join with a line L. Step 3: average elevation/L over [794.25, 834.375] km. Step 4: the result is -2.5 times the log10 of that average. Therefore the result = 0.20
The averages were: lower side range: 22.4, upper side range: 46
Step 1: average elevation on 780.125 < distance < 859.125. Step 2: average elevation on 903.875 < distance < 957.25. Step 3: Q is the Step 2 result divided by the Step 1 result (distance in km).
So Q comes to 1.7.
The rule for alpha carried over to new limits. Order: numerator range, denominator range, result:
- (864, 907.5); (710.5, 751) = 2.32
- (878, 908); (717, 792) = 2.19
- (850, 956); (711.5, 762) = 2.07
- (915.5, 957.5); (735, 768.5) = 1.75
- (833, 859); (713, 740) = 1.40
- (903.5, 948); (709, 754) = 2.24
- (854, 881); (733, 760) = 1.82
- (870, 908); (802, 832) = 1.98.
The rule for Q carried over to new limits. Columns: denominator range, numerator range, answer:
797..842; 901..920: 2.24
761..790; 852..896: 1.65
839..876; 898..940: 1.46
